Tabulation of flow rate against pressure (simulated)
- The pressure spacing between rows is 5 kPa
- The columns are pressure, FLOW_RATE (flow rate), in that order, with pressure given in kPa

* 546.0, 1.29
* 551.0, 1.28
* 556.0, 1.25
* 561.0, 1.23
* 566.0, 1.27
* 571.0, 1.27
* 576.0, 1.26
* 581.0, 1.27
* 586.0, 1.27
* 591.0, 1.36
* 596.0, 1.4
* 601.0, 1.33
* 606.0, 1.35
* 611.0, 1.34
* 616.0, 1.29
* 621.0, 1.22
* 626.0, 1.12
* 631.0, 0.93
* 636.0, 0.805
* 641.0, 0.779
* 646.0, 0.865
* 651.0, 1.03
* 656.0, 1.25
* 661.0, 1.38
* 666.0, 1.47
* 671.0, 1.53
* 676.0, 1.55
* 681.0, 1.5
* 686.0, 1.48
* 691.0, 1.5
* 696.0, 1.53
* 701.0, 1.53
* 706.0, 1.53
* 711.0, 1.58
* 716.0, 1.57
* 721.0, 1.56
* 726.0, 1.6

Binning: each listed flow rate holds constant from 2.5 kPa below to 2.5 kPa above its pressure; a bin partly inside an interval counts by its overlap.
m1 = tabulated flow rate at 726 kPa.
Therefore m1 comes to 1.6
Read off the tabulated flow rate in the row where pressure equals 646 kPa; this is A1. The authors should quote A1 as 0.865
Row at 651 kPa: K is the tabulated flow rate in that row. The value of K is 1.03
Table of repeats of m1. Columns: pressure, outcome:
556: 1.25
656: 1.25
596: 1.4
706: 1.53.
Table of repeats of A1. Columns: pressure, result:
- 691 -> 1.5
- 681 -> 1.5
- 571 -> 1.27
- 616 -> 1.29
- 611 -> 1.34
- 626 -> 1.12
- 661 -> 1.38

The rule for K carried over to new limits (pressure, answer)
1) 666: 1.47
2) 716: 1.57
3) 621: 1.22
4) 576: 1.26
